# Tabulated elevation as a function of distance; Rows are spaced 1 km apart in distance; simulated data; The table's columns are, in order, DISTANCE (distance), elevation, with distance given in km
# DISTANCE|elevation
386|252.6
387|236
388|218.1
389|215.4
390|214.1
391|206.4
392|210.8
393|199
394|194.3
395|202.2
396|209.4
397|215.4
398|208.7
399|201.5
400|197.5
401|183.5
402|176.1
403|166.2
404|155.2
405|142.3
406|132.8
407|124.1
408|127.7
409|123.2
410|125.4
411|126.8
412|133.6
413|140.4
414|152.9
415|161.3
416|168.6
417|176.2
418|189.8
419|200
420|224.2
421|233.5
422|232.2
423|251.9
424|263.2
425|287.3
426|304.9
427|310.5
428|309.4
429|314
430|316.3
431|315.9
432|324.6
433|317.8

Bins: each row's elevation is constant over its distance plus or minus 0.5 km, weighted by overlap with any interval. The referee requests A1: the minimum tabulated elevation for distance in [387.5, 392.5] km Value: 206.4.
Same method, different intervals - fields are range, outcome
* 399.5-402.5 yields 176.1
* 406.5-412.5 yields 123.2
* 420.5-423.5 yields 232.2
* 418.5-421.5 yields 200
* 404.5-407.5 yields 124.1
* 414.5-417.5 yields 161.3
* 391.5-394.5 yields 194.3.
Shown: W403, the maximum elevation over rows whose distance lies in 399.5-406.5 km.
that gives 197.5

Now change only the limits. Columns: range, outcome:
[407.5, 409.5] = 127.7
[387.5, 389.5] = 218.1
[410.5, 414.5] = 152.9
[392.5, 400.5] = 215.4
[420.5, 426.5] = 304.9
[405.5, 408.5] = 132.8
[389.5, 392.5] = 214.1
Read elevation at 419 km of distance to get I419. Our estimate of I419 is 200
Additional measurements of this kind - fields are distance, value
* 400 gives 197.5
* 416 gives 168.6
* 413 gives 140.4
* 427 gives 310.5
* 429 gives 314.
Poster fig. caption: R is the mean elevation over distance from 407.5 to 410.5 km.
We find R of 125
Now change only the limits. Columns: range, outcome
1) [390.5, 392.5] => 209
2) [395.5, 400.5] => 206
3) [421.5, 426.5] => 268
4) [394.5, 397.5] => 209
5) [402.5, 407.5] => 144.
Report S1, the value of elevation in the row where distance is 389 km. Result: 215.4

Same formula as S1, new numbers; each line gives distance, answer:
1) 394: 194.3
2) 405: 142.3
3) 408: 127.7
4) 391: 206.4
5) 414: 152.9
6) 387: 236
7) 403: 166.2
